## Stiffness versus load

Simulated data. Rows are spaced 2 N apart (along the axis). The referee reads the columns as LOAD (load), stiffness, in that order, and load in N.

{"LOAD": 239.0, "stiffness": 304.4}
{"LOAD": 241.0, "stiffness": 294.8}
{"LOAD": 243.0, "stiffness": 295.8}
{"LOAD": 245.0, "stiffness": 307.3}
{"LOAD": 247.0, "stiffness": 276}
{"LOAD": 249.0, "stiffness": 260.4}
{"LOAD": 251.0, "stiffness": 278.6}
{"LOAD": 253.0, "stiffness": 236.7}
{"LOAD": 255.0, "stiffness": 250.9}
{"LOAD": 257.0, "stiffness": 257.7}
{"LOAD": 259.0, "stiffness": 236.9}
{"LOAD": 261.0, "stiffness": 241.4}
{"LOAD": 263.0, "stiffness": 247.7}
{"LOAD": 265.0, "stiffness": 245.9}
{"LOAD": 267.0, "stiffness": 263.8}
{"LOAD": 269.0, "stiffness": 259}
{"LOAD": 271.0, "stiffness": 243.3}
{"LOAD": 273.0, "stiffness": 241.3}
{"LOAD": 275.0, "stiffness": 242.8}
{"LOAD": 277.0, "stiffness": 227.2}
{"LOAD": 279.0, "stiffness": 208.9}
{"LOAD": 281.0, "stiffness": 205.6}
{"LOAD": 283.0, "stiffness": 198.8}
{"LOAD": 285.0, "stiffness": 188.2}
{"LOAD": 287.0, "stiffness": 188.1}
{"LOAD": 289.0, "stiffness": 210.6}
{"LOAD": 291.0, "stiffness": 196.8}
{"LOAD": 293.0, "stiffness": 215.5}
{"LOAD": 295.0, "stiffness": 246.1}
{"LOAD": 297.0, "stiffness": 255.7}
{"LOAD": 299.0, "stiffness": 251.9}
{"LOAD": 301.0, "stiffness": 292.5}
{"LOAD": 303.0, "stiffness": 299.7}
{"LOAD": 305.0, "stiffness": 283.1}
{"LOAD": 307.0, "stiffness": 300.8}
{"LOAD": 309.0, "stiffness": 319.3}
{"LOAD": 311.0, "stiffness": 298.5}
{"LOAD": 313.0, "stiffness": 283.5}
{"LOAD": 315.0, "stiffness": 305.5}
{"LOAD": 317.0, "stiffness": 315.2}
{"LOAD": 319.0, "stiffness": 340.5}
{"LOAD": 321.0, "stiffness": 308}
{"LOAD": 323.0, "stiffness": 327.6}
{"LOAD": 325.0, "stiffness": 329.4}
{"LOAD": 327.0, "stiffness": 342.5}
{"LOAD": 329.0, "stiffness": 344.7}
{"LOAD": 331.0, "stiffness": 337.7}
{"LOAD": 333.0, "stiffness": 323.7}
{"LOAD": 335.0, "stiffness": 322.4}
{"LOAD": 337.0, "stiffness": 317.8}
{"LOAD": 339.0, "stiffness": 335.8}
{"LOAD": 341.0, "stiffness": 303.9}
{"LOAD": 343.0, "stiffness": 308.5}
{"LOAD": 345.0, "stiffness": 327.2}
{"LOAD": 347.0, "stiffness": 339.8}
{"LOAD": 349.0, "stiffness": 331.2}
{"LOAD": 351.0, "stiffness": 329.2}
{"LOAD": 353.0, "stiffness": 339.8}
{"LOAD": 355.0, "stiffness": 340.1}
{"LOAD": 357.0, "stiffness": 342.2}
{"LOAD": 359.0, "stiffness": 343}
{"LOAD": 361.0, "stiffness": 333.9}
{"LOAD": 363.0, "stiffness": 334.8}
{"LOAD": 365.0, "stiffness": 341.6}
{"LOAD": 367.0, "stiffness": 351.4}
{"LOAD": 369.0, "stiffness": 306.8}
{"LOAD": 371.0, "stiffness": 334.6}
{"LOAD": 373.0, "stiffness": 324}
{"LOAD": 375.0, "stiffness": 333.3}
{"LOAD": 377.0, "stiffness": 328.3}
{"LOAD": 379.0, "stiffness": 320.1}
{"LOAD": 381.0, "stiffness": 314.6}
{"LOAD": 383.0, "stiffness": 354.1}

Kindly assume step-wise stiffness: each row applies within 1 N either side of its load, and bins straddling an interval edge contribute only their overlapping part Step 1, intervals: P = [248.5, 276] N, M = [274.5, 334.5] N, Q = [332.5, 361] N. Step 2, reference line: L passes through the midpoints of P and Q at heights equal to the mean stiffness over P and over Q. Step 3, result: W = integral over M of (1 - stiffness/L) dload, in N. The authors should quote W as 3.7 N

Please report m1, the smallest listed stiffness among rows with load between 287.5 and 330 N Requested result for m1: 196.8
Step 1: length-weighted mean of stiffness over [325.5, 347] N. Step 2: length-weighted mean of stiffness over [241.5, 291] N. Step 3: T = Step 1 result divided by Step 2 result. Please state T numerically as 1.35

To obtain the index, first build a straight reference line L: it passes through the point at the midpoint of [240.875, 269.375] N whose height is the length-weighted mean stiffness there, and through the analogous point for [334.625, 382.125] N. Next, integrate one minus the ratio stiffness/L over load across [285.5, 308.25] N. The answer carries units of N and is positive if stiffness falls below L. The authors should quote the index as 3.27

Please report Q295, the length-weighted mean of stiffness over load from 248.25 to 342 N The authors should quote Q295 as 271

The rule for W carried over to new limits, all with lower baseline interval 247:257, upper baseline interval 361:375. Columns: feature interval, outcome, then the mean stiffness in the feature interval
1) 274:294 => 5.1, 208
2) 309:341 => -1.7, 322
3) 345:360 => -0.7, 337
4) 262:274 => 0.8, 250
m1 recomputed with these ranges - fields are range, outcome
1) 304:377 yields 283.1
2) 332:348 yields 303.9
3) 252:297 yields 188.1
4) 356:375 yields 306.8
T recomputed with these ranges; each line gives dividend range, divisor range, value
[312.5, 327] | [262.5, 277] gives 1.29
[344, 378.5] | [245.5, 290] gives 1.41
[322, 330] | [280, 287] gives 1.71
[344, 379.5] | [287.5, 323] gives 1.20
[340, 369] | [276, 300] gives 1.54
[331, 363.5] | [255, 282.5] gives 1.38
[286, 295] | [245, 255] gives 0.78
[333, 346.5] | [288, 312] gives 1.21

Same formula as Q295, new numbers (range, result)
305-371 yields 325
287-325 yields 279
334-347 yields 321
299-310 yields 295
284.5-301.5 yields 226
